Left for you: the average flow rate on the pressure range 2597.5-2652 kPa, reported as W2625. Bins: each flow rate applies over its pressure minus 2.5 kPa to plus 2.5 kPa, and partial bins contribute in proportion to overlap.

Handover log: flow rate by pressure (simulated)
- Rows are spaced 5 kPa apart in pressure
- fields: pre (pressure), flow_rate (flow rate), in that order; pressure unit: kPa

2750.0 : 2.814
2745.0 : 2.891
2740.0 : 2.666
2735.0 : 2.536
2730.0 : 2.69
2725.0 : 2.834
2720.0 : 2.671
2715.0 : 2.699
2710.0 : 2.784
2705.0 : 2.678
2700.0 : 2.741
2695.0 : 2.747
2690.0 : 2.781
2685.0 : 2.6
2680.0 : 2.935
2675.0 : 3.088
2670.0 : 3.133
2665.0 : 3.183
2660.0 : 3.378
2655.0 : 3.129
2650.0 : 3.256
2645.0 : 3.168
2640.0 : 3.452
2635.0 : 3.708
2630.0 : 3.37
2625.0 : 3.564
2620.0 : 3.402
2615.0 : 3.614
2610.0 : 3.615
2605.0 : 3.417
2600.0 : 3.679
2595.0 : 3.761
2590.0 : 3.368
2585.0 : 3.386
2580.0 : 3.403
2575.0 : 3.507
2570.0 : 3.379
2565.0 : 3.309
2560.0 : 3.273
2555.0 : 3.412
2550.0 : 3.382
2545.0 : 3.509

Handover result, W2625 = 3.48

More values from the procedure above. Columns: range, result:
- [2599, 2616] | 3.57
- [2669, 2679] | 3.08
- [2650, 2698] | 3.01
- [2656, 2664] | 3.29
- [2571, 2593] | 3.42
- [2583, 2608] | 3.53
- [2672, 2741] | 2.75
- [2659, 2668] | 3.26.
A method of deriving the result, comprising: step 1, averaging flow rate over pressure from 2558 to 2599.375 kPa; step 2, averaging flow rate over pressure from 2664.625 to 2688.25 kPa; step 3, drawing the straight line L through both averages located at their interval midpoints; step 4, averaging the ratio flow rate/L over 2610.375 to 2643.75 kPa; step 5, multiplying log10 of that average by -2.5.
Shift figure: -0.10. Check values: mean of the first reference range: 3.44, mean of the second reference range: 2.96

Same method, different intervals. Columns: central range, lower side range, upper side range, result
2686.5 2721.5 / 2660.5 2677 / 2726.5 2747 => 0.075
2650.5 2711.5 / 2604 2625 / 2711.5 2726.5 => 0.029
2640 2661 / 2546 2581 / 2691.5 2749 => -0.080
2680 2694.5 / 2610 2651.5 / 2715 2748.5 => 0.114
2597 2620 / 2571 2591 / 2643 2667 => -0.069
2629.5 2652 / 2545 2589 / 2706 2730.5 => -0.109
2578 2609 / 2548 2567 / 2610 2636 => -0.020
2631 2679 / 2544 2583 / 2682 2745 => -0.101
